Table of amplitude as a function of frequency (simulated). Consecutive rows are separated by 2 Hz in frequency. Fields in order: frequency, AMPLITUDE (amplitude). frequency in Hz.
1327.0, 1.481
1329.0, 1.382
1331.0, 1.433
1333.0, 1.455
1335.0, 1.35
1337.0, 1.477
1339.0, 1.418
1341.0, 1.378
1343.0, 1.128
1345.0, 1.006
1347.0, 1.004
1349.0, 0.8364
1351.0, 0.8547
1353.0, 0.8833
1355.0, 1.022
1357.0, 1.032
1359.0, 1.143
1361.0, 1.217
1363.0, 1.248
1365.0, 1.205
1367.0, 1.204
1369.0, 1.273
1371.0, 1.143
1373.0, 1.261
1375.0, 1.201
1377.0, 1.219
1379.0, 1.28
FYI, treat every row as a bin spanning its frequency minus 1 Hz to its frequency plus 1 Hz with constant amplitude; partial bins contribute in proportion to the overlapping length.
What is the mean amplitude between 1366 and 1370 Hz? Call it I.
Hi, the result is 1.24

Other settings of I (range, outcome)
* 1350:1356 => 0.92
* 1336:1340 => 1.45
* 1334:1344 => 1.35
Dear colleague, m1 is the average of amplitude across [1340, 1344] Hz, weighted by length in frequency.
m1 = 1.25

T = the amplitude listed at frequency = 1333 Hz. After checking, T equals 1.455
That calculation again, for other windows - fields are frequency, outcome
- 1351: 0.8547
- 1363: 1.248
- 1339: 1.418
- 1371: 1.143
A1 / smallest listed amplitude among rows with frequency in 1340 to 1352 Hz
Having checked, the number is 0.8364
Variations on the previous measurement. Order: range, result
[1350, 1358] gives 0.8547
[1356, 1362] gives 1.032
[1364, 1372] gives 1.143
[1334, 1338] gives 1.35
